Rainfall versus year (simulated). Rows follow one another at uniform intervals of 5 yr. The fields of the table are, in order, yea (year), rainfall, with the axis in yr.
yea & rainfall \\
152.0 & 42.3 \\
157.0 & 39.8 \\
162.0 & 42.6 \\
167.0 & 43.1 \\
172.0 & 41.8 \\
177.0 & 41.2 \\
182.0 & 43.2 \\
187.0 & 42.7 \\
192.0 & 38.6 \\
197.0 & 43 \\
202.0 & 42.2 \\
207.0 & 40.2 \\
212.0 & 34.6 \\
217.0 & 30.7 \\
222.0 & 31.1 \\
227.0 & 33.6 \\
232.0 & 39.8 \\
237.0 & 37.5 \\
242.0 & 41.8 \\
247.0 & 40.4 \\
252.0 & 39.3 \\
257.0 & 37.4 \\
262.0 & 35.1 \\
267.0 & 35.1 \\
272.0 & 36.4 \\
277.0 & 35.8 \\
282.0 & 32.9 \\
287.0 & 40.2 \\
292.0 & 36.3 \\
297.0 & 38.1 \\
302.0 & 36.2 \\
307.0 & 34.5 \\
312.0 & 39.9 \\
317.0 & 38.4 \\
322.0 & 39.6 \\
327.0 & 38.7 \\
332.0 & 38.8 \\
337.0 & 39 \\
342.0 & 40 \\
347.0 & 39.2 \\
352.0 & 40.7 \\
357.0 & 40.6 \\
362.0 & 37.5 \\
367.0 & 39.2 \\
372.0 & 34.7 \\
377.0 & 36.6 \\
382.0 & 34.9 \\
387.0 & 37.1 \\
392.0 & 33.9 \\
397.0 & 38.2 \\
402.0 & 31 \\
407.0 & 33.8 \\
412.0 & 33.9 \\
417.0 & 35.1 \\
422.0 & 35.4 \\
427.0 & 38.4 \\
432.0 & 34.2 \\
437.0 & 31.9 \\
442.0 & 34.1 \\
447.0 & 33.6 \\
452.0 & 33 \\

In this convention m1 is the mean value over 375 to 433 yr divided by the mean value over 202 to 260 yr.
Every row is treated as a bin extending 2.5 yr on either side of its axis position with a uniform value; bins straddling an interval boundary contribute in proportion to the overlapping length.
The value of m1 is 0.95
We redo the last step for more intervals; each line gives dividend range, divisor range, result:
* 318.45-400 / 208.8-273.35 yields 1.04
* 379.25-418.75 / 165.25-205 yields 0.83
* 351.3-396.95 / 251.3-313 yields 1.02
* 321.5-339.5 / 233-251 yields 0.98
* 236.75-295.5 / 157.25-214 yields 0.91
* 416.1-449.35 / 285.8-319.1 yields 0.92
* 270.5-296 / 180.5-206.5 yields 0.87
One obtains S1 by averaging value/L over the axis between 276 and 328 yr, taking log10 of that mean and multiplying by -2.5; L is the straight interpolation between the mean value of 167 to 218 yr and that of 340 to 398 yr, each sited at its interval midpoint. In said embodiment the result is 0.04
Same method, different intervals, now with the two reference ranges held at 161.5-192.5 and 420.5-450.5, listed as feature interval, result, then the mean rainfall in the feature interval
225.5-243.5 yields 0.06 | 38.2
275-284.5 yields 0.14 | 34.3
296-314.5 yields 0.04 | 37.1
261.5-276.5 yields 0.11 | 35.6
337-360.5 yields -0.08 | 39.9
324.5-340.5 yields -0.04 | 38.9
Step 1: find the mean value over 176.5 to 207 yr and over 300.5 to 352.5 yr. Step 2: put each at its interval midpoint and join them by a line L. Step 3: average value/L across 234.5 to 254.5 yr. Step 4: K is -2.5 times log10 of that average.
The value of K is 0.02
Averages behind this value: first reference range 41.7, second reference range 38.6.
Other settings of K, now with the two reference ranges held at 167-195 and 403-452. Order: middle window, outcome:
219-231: 0.21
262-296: 0.08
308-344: -0.05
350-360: -0.11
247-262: 0.04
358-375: -0.04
